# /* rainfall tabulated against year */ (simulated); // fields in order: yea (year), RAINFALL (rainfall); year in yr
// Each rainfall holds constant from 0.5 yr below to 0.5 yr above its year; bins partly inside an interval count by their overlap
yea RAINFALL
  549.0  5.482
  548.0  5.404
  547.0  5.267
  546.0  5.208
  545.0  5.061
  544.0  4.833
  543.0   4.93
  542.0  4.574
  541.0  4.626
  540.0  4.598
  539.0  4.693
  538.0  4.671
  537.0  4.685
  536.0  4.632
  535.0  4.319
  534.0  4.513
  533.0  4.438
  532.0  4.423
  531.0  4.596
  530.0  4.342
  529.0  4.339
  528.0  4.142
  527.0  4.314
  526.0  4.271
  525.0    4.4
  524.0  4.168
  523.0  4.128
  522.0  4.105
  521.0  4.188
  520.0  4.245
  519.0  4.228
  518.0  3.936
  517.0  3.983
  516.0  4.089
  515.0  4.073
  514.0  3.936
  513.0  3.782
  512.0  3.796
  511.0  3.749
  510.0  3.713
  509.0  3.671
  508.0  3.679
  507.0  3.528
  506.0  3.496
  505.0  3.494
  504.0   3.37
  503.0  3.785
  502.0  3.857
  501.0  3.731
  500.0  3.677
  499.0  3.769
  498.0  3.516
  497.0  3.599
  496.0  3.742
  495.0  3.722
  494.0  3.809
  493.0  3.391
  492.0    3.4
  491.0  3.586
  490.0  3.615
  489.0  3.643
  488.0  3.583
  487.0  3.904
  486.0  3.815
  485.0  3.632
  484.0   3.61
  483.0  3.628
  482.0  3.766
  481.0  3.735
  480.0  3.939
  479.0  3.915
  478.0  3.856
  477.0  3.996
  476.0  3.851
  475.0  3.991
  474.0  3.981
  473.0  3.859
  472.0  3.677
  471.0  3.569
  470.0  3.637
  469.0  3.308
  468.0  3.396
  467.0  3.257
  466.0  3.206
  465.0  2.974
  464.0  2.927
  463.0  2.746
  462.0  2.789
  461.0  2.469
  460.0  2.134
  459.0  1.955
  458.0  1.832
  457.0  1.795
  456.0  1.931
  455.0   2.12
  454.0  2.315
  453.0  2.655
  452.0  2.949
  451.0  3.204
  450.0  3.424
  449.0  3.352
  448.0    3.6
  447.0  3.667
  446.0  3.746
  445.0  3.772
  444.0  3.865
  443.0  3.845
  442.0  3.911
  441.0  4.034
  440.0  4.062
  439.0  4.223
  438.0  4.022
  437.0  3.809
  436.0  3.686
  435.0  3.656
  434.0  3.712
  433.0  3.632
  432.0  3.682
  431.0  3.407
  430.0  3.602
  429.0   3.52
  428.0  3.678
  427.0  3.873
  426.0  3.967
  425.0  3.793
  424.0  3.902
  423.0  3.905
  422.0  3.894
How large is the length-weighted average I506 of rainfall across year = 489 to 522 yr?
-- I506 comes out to 3.76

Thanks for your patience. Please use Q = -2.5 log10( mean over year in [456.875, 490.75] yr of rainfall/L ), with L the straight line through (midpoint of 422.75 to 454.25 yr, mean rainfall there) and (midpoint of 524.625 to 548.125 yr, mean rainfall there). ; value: 0.19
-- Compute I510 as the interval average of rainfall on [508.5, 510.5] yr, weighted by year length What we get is 3.69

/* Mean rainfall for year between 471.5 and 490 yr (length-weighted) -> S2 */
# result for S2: 3.79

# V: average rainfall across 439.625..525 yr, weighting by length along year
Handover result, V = 3.53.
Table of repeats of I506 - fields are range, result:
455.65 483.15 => 3.22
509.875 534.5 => 4.16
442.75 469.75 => 2.93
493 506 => 3.65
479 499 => 3.67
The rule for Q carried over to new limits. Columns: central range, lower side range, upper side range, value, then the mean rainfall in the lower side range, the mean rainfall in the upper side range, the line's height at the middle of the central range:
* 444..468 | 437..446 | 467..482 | 0.33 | 3.95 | 3.75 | 3.86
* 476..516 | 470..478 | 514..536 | 0.08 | 3.83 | 4.25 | 4.01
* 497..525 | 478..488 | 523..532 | 0.07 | 3.77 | 4.32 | 4.11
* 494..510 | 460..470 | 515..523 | 0.03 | 3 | 4.11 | 3.76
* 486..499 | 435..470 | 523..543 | 0.05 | 3.16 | 4.46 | 3.81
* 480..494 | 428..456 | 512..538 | 0.07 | 3.51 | 4.25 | 3.91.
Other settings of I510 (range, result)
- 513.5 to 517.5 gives 4.02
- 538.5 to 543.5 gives 4.68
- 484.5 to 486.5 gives 3.72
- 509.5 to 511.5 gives 3.73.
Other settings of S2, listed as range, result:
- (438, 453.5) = 3.63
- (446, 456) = 3.01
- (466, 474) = 3.54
